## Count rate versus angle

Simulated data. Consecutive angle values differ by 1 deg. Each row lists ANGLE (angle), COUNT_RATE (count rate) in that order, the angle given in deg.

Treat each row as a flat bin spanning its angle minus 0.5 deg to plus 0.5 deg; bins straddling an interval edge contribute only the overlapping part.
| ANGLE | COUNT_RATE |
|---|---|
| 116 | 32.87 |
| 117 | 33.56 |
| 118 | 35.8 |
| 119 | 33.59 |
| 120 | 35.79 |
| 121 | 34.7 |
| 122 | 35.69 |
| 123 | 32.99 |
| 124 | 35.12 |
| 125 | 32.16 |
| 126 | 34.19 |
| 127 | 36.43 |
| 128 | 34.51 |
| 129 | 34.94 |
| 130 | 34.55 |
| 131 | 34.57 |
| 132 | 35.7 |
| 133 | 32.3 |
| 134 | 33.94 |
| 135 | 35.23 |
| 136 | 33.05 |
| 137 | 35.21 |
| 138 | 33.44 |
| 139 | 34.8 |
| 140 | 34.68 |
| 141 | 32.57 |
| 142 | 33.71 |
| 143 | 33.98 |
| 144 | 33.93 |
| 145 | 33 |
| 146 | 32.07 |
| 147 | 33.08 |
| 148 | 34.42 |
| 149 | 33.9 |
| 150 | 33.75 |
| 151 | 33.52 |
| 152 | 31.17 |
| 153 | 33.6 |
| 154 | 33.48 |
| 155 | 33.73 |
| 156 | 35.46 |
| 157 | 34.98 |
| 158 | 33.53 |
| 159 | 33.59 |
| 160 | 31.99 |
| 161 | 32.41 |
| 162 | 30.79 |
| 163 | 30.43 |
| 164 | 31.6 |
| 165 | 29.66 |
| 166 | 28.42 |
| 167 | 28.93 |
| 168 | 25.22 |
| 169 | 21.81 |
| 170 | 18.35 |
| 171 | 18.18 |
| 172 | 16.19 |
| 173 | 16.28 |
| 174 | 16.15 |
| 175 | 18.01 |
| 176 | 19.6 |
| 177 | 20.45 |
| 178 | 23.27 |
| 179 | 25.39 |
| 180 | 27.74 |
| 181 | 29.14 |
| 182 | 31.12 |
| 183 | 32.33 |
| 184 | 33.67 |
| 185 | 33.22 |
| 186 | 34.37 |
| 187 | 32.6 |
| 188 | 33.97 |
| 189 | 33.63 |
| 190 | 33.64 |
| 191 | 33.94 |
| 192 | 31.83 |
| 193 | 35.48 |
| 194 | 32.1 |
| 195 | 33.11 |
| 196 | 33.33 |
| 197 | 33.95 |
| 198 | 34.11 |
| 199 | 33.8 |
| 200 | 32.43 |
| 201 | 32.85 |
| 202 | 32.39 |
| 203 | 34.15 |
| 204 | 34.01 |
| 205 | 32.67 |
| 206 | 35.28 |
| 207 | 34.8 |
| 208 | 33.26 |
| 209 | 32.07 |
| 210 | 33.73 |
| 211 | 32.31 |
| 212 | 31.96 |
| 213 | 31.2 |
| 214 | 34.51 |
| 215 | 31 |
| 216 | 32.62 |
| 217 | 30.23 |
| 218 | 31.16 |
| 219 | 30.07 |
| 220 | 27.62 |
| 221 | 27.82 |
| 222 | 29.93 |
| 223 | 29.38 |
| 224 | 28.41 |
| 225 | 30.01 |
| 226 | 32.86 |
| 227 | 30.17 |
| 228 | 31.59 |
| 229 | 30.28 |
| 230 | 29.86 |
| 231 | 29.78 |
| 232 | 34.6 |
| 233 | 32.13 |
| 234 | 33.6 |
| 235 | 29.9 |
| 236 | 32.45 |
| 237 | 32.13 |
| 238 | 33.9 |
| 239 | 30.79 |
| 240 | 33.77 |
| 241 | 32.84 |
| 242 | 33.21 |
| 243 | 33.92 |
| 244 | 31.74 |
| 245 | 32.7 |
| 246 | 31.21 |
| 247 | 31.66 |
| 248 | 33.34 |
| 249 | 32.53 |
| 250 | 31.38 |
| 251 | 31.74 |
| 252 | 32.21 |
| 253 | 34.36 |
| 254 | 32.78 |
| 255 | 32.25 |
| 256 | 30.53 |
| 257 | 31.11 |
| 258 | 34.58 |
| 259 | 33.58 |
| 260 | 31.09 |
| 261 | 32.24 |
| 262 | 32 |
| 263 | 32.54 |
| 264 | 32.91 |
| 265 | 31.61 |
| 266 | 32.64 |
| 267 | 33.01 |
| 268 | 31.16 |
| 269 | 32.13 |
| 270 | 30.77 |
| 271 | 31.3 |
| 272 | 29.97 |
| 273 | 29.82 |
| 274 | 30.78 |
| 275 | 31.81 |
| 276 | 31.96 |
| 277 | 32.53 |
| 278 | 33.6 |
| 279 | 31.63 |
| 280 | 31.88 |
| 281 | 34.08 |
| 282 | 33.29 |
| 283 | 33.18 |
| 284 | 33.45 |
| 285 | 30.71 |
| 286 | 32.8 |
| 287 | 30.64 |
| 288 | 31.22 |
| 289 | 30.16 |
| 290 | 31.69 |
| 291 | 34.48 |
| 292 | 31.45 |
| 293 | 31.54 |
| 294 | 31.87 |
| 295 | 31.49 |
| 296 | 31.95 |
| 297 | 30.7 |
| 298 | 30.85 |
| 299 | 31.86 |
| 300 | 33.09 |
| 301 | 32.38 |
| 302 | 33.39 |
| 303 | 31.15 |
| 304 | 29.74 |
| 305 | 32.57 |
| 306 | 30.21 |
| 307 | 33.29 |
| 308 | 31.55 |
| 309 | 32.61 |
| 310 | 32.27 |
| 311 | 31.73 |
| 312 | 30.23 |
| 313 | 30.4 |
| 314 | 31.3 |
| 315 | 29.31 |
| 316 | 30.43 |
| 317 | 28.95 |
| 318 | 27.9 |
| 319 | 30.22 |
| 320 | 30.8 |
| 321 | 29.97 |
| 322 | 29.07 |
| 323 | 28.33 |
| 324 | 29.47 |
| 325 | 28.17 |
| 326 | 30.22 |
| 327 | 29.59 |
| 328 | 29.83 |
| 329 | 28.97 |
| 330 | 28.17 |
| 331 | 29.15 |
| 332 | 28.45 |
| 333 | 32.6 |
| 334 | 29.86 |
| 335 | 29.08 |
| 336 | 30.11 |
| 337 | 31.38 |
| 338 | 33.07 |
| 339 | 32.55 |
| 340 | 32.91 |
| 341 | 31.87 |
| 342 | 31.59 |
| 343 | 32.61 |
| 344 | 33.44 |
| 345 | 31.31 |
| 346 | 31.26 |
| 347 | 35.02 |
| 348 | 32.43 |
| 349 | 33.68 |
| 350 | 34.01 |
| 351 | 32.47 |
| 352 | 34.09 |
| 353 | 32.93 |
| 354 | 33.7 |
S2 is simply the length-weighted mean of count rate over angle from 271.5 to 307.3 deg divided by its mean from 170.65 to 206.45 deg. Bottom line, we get 1.1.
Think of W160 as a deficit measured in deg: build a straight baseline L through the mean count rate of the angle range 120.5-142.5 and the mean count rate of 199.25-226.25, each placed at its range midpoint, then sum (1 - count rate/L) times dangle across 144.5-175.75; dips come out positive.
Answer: 4.3 deg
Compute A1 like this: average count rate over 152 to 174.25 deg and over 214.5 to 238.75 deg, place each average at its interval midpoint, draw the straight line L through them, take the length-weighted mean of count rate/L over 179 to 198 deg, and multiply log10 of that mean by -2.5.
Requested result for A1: -0.12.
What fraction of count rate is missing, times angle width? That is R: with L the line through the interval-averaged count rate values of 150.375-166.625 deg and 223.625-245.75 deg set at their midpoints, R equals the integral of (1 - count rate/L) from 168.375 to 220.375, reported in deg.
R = 3.72 deg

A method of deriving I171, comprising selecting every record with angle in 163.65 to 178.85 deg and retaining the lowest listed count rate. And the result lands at 16.15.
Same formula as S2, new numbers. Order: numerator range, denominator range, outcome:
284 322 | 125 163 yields 0.93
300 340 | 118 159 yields 0.90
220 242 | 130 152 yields 0.92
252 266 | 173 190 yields 1.17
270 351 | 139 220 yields 1.02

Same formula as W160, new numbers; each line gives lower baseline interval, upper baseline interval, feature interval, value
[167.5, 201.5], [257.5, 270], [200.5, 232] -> -1.8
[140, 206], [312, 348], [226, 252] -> -1.3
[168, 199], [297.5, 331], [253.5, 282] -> -2.3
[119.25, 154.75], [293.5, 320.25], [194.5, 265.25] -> 0.7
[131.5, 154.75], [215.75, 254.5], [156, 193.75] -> 5.3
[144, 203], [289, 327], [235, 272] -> -2.0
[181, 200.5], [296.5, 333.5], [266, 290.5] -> -0.4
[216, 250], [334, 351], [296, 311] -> 0.0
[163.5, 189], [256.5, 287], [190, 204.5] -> -3.2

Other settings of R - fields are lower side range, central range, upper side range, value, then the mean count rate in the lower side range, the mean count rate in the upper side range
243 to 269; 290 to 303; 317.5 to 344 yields -0.3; 32.3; 30.3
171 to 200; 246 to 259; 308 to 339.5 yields -1.3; 28.9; 30.2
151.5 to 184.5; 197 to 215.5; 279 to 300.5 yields -2.7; 27.5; 32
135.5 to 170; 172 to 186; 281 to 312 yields 3.0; 32.1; 31.9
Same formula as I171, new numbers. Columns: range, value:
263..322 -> 27.9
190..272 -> 27.62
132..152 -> 31.17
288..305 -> 29.74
